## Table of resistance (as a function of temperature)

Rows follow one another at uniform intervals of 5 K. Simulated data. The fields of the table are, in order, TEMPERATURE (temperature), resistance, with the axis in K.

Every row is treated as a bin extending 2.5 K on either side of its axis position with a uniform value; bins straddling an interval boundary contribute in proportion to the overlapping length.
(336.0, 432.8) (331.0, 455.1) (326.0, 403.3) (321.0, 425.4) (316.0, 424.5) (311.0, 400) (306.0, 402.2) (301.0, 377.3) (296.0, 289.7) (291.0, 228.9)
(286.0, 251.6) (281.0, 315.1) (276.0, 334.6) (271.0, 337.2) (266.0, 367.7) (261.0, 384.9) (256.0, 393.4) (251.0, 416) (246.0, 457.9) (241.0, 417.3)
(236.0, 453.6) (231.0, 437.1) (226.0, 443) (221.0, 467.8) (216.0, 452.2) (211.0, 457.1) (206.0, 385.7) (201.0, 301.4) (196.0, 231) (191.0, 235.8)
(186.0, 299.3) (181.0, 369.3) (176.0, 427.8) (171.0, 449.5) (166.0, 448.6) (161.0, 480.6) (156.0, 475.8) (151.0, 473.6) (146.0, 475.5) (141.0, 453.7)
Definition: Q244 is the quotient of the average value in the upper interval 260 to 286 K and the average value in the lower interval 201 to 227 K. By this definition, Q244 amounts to 0.79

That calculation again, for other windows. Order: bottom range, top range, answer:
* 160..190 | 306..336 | 1.05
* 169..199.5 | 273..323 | 1.03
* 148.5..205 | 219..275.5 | 1.08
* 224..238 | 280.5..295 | 0.59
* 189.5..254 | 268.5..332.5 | 0.89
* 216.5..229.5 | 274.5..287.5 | 0.66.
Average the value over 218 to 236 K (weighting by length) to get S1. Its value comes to 450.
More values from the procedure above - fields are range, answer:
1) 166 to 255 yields 396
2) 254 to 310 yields 336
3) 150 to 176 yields 462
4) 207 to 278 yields 416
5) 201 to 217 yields 409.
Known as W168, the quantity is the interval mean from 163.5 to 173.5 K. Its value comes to 449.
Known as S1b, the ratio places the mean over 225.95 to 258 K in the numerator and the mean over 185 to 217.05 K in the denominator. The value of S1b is 1.3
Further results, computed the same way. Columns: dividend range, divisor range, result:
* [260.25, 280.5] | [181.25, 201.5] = 1.27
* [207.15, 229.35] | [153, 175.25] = 0.98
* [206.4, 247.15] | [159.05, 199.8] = 1.22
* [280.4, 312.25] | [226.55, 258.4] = 0.75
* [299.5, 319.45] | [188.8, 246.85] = 1.02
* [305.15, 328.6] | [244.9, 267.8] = 1.03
